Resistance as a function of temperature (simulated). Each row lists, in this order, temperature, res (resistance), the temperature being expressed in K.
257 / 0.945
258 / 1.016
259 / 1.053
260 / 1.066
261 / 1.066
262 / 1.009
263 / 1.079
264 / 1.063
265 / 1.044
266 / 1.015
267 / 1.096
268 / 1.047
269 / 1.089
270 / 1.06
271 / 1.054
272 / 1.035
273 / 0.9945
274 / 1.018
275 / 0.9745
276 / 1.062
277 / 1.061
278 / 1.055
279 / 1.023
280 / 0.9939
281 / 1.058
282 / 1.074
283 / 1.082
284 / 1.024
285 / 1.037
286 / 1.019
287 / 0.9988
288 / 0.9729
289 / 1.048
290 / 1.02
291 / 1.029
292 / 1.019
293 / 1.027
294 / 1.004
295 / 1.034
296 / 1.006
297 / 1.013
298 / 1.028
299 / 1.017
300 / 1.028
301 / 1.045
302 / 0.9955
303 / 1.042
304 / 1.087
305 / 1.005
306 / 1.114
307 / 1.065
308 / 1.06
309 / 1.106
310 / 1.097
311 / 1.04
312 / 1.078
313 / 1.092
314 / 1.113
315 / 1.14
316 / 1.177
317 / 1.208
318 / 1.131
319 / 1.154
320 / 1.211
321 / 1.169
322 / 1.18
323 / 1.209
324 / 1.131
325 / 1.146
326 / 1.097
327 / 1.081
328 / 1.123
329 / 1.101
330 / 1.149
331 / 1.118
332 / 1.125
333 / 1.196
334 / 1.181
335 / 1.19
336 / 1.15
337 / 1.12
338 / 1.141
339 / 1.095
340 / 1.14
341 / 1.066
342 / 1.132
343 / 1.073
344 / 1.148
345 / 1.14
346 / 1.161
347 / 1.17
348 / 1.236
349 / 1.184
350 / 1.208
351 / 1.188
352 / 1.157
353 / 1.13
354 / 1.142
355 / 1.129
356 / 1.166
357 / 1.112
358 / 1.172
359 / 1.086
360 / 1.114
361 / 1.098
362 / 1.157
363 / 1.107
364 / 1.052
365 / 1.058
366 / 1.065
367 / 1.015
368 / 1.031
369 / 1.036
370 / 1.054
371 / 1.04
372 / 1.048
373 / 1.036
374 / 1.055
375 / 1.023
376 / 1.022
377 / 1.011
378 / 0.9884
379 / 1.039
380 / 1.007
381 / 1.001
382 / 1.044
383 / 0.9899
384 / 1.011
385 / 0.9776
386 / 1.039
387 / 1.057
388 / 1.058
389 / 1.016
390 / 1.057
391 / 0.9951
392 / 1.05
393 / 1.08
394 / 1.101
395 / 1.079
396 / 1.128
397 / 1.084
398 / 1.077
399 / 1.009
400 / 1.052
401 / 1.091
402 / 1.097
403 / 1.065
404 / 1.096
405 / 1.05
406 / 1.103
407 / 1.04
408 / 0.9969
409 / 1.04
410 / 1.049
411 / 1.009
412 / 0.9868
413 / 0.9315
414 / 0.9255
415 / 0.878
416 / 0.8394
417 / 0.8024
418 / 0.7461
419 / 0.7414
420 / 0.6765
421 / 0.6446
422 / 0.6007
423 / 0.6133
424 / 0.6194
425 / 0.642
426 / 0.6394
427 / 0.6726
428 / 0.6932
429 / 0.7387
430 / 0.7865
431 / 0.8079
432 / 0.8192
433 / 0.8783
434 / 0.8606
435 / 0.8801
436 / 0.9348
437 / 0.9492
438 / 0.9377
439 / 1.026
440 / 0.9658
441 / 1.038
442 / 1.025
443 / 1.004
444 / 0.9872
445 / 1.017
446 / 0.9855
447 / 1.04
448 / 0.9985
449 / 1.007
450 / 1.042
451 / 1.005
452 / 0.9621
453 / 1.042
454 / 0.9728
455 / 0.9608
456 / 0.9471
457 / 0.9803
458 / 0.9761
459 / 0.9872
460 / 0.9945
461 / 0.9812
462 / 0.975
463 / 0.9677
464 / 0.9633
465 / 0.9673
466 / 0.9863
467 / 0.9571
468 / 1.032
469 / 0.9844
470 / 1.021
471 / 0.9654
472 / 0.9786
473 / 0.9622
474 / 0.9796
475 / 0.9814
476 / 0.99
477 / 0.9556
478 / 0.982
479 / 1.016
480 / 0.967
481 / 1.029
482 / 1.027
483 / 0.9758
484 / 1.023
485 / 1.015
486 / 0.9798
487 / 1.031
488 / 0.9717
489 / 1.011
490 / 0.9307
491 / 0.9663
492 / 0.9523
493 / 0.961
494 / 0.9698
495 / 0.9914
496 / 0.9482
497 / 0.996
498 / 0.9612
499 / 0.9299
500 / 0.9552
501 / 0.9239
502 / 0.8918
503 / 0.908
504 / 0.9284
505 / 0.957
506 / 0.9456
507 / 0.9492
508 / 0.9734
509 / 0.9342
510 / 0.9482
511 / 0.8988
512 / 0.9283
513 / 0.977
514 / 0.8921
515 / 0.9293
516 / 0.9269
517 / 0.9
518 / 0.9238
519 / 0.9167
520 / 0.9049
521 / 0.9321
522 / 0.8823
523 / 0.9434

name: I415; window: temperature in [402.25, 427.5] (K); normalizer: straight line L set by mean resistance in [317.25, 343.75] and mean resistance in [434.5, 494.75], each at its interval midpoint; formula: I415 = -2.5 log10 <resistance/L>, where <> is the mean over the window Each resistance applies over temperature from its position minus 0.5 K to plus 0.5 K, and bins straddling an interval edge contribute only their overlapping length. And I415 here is 0.21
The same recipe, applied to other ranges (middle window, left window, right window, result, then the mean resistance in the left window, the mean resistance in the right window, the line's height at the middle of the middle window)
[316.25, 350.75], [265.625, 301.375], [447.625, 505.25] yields -0.13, 1.03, 0.978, 1.02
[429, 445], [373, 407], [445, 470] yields 0.09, 1.05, 0.989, 1.01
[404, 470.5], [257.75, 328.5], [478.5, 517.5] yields 0.09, 1.07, 0.959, 0.991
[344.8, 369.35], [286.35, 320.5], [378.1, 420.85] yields -0.10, 1.06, 1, 1.03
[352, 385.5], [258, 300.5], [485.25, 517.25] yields -0.06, 1.04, 0.95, 1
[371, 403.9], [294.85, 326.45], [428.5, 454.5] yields -0.04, 1.09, 0.95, 1.01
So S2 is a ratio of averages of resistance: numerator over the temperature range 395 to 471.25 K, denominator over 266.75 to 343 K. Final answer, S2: 0.9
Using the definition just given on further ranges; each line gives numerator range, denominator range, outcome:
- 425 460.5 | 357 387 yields 0.88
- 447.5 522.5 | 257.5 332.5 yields 0.90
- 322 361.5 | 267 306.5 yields 1.10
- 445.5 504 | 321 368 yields 0.87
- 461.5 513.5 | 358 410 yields 0.92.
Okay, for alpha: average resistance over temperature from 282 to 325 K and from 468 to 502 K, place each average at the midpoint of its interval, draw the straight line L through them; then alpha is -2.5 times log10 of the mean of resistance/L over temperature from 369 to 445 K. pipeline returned 0.08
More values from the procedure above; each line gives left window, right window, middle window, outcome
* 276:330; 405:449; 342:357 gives -0.16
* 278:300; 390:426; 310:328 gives -0.14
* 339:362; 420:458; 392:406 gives -0.08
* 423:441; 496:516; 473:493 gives -0.10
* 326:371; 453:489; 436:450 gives 0.02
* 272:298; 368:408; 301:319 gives -0.06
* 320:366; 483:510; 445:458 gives 0.02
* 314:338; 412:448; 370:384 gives -0.03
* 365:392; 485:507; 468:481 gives -0.02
